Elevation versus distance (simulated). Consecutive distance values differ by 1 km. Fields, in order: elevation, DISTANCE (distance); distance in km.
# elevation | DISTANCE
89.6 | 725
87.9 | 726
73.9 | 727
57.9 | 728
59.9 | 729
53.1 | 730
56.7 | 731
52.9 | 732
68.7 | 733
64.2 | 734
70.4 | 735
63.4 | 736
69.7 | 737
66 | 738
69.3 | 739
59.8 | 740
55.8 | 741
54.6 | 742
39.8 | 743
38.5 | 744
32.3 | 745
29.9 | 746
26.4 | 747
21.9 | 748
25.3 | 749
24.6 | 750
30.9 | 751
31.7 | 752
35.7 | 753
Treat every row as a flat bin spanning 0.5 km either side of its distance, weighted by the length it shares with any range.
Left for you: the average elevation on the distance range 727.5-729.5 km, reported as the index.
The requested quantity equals 58.9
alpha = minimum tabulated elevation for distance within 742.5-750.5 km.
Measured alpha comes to 21.9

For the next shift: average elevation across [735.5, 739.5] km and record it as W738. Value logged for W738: 67.1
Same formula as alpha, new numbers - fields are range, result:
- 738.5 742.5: 54.6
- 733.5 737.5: 63.4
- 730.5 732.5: 52.9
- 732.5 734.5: 64.2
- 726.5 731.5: 53.1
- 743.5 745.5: 32.3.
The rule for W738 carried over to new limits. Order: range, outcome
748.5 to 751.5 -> 26.9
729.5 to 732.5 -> 54.2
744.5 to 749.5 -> 27.2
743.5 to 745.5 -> 35.4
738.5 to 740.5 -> 64.5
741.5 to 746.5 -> 39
